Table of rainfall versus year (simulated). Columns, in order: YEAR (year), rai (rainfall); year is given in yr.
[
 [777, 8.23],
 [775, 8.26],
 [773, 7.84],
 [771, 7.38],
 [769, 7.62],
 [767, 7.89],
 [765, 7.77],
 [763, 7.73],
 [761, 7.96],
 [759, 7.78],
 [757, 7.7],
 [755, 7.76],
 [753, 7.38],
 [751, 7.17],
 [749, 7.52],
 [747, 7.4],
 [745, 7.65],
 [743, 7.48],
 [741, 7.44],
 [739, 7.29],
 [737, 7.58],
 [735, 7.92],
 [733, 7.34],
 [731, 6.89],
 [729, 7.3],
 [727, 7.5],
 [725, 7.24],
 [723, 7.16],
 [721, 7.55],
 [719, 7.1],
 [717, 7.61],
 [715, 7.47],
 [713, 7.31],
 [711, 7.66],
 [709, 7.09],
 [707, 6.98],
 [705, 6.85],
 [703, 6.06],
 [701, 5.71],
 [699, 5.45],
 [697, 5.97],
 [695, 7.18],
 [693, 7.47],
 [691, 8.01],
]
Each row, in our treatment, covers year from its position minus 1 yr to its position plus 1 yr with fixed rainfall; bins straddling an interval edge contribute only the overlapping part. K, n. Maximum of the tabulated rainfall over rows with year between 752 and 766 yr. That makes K 7.96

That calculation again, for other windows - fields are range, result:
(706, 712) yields 7.66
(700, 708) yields 6.98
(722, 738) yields 7.92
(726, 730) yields 7.5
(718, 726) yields 7.55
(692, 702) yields 7.47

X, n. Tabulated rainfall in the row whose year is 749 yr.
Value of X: 7.52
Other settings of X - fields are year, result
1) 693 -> 7.47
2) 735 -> 7.92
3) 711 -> 7.66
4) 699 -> 5.45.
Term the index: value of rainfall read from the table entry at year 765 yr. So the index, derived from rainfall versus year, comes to 7.77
